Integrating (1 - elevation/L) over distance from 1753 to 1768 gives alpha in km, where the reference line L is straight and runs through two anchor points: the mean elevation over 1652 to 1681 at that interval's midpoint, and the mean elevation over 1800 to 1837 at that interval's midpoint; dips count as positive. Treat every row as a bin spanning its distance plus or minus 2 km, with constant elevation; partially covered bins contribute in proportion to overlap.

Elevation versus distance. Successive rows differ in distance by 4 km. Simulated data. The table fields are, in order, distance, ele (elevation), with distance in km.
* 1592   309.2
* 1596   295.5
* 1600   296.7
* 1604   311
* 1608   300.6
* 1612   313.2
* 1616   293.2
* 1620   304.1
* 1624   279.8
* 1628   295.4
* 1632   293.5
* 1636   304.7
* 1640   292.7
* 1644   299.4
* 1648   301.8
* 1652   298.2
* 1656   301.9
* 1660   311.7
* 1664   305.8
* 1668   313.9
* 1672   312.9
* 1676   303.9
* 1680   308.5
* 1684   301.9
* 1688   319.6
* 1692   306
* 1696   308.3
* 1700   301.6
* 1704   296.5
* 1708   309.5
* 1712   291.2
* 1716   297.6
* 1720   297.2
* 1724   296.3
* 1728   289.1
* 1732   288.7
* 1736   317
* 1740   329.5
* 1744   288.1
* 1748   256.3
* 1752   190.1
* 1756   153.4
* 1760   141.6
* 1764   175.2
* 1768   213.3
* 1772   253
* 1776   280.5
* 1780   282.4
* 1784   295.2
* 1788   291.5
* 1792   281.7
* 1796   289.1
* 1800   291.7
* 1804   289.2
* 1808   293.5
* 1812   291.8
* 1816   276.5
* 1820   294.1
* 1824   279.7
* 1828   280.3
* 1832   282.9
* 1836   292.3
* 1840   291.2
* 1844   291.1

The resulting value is 6.5 km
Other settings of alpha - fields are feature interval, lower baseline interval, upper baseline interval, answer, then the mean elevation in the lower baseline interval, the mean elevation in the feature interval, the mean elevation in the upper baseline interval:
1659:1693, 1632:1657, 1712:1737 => -1.29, 299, 309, 296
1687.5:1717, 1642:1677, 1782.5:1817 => -0.26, 306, 303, 289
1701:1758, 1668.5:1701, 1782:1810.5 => 4.22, 308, 279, 290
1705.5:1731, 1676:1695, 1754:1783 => -2.28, 308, 296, 217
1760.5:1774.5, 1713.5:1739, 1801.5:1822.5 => 4.07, 299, 208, 289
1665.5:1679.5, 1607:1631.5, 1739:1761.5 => -2.22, 297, 310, 224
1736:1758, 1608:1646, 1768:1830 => 2.83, 298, 250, 282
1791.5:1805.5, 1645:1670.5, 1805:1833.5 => -0.01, 305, 289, 286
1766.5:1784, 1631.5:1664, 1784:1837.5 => 1.66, 301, 263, 288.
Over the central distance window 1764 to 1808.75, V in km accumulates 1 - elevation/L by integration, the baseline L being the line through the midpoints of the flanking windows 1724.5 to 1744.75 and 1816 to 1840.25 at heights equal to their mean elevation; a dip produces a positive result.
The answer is 3.0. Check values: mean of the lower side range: 303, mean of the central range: 273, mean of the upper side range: 286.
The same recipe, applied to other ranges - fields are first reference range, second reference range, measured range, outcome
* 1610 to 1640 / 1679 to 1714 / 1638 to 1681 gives -0.5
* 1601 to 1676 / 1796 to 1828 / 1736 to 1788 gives 8.6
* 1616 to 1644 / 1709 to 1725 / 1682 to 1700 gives -0.7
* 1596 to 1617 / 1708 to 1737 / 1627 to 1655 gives 0.3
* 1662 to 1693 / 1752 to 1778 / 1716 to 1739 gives -4.8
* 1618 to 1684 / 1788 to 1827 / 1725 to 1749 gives -0.2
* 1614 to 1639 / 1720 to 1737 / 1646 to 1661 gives -0.4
